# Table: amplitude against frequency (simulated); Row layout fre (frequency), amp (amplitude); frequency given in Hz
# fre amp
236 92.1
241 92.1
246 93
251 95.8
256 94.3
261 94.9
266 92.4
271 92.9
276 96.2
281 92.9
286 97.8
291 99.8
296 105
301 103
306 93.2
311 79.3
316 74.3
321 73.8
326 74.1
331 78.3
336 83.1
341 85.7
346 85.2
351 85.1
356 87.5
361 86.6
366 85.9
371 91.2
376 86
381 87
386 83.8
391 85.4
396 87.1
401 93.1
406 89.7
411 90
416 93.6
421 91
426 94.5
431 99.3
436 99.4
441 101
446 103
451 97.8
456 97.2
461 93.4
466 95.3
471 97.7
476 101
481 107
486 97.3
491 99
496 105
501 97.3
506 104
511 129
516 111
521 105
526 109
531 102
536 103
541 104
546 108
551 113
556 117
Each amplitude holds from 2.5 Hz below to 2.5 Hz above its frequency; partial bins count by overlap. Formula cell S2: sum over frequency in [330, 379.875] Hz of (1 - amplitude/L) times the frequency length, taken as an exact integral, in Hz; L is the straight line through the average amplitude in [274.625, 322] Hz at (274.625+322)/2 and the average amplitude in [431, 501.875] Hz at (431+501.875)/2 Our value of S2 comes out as 4.6 Hz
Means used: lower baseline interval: 92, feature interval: 85.7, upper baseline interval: 99.4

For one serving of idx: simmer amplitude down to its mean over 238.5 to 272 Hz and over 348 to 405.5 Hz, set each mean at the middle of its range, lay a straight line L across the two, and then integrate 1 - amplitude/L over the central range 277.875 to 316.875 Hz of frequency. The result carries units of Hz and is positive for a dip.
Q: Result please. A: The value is -1.08 Hz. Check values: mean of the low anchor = 93.7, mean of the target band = 94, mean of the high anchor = 87.2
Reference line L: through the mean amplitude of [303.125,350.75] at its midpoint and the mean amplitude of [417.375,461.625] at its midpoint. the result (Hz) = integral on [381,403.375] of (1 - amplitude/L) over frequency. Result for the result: 0.8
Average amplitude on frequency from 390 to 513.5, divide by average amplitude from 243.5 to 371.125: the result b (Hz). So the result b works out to 1.10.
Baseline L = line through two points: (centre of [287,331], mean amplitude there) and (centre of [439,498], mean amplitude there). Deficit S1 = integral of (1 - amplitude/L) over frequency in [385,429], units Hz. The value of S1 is 2.2 Hz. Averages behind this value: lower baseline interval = 87.6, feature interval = 90.1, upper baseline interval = 99.5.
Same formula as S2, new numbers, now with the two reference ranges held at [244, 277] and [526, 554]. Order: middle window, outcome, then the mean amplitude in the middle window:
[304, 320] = 2.53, 81.1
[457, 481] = 1.26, 97.9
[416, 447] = 1.30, 97.4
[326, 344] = 2.98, 81.3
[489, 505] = 0.58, 101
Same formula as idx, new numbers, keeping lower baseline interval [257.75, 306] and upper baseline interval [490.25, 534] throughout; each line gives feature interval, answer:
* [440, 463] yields 1.32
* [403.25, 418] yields 1.66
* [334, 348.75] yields 2.20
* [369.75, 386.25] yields 2.29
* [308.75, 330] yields 4.97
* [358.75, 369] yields 1.44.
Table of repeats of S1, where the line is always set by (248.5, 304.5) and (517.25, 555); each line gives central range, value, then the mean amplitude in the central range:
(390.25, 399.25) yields 1.3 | 87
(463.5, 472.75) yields 0.7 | 96.4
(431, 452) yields 0.6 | 100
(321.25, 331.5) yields 2.4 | 75.3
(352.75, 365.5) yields 1.7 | 86.8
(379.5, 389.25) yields 1.5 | 85.2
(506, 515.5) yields -1.1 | 119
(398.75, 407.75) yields 0.9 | 91.5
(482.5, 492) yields 0.5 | 98.9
